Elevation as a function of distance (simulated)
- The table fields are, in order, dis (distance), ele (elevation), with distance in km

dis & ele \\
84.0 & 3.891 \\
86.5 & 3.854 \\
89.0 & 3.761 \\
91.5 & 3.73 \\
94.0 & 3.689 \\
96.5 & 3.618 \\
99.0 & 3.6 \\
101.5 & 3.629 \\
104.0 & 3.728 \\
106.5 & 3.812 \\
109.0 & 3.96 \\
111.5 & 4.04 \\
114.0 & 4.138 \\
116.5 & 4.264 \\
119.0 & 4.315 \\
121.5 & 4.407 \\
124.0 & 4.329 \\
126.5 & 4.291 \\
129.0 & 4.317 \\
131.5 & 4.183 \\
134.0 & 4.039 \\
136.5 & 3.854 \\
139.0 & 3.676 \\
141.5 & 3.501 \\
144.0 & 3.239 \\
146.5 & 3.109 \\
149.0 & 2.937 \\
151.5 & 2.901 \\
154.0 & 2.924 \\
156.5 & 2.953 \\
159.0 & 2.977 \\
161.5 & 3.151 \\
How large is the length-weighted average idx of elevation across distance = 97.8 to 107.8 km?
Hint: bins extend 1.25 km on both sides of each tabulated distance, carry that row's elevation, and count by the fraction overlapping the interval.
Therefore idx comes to 3.69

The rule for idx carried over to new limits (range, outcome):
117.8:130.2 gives 4.33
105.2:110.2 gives 3.88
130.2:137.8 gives 4.02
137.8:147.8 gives 3.38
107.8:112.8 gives 4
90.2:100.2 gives 3.66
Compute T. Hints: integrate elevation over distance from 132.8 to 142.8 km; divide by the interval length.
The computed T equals 3.76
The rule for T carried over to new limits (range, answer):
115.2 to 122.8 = 4.33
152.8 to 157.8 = 2.94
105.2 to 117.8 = 4.04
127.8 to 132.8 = 4.25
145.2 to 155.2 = 2.97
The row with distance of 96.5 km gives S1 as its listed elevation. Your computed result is 3.618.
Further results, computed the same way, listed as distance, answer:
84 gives 3.891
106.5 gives 3.812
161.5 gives 3.151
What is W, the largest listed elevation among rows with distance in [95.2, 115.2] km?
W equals 4.138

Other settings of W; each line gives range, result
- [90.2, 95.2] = 3.73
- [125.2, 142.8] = 4.317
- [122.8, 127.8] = 4.329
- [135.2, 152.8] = 3.854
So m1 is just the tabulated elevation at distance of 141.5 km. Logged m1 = 3.501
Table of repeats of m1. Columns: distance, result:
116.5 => 4.264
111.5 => 4.04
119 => 4.315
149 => 2.937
